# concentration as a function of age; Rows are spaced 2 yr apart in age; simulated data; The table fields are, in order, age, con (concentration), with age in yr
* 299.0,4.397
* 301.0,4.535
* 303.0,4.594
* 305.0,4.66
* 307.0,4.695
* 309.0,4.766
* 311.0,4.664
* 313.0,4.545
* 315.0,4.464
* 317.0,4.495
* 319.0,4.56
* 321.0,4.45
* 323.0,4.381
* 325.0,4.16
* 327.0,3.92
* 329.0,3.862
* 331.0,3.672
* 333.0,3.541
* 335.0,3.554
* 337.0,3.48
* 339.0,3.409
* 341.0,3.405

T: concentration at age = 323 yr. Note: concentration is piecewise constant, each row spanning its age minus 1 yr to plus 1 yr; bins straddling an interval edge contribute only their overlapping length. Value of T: 4.381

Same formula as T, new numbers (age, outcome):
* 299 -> 4.397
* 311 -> 4.664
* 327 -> 3.92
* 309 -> 4.766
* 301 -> 4.535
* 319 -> 4.56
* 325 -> 4.16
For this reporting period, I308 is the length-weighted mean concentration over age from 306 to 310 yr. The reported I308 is 4.73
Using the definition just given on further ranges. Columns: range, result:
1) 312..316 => 4.5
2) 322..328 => 4.15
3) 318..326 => 4.39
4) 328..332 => 3.77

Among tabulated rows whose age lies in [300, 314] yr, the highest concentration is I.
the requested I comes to 4.766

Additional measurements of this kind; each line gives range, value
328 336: 3.862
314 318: 4.495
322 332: 4.381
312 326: 4.56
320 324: 4.45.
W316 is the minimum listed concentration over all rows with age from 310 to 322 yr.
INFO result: 4.45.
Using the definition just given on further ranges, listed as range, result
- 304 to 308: 4.66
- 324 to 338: 3.48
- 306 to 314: 4.545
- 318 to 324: 4.381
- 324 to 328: 3.92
